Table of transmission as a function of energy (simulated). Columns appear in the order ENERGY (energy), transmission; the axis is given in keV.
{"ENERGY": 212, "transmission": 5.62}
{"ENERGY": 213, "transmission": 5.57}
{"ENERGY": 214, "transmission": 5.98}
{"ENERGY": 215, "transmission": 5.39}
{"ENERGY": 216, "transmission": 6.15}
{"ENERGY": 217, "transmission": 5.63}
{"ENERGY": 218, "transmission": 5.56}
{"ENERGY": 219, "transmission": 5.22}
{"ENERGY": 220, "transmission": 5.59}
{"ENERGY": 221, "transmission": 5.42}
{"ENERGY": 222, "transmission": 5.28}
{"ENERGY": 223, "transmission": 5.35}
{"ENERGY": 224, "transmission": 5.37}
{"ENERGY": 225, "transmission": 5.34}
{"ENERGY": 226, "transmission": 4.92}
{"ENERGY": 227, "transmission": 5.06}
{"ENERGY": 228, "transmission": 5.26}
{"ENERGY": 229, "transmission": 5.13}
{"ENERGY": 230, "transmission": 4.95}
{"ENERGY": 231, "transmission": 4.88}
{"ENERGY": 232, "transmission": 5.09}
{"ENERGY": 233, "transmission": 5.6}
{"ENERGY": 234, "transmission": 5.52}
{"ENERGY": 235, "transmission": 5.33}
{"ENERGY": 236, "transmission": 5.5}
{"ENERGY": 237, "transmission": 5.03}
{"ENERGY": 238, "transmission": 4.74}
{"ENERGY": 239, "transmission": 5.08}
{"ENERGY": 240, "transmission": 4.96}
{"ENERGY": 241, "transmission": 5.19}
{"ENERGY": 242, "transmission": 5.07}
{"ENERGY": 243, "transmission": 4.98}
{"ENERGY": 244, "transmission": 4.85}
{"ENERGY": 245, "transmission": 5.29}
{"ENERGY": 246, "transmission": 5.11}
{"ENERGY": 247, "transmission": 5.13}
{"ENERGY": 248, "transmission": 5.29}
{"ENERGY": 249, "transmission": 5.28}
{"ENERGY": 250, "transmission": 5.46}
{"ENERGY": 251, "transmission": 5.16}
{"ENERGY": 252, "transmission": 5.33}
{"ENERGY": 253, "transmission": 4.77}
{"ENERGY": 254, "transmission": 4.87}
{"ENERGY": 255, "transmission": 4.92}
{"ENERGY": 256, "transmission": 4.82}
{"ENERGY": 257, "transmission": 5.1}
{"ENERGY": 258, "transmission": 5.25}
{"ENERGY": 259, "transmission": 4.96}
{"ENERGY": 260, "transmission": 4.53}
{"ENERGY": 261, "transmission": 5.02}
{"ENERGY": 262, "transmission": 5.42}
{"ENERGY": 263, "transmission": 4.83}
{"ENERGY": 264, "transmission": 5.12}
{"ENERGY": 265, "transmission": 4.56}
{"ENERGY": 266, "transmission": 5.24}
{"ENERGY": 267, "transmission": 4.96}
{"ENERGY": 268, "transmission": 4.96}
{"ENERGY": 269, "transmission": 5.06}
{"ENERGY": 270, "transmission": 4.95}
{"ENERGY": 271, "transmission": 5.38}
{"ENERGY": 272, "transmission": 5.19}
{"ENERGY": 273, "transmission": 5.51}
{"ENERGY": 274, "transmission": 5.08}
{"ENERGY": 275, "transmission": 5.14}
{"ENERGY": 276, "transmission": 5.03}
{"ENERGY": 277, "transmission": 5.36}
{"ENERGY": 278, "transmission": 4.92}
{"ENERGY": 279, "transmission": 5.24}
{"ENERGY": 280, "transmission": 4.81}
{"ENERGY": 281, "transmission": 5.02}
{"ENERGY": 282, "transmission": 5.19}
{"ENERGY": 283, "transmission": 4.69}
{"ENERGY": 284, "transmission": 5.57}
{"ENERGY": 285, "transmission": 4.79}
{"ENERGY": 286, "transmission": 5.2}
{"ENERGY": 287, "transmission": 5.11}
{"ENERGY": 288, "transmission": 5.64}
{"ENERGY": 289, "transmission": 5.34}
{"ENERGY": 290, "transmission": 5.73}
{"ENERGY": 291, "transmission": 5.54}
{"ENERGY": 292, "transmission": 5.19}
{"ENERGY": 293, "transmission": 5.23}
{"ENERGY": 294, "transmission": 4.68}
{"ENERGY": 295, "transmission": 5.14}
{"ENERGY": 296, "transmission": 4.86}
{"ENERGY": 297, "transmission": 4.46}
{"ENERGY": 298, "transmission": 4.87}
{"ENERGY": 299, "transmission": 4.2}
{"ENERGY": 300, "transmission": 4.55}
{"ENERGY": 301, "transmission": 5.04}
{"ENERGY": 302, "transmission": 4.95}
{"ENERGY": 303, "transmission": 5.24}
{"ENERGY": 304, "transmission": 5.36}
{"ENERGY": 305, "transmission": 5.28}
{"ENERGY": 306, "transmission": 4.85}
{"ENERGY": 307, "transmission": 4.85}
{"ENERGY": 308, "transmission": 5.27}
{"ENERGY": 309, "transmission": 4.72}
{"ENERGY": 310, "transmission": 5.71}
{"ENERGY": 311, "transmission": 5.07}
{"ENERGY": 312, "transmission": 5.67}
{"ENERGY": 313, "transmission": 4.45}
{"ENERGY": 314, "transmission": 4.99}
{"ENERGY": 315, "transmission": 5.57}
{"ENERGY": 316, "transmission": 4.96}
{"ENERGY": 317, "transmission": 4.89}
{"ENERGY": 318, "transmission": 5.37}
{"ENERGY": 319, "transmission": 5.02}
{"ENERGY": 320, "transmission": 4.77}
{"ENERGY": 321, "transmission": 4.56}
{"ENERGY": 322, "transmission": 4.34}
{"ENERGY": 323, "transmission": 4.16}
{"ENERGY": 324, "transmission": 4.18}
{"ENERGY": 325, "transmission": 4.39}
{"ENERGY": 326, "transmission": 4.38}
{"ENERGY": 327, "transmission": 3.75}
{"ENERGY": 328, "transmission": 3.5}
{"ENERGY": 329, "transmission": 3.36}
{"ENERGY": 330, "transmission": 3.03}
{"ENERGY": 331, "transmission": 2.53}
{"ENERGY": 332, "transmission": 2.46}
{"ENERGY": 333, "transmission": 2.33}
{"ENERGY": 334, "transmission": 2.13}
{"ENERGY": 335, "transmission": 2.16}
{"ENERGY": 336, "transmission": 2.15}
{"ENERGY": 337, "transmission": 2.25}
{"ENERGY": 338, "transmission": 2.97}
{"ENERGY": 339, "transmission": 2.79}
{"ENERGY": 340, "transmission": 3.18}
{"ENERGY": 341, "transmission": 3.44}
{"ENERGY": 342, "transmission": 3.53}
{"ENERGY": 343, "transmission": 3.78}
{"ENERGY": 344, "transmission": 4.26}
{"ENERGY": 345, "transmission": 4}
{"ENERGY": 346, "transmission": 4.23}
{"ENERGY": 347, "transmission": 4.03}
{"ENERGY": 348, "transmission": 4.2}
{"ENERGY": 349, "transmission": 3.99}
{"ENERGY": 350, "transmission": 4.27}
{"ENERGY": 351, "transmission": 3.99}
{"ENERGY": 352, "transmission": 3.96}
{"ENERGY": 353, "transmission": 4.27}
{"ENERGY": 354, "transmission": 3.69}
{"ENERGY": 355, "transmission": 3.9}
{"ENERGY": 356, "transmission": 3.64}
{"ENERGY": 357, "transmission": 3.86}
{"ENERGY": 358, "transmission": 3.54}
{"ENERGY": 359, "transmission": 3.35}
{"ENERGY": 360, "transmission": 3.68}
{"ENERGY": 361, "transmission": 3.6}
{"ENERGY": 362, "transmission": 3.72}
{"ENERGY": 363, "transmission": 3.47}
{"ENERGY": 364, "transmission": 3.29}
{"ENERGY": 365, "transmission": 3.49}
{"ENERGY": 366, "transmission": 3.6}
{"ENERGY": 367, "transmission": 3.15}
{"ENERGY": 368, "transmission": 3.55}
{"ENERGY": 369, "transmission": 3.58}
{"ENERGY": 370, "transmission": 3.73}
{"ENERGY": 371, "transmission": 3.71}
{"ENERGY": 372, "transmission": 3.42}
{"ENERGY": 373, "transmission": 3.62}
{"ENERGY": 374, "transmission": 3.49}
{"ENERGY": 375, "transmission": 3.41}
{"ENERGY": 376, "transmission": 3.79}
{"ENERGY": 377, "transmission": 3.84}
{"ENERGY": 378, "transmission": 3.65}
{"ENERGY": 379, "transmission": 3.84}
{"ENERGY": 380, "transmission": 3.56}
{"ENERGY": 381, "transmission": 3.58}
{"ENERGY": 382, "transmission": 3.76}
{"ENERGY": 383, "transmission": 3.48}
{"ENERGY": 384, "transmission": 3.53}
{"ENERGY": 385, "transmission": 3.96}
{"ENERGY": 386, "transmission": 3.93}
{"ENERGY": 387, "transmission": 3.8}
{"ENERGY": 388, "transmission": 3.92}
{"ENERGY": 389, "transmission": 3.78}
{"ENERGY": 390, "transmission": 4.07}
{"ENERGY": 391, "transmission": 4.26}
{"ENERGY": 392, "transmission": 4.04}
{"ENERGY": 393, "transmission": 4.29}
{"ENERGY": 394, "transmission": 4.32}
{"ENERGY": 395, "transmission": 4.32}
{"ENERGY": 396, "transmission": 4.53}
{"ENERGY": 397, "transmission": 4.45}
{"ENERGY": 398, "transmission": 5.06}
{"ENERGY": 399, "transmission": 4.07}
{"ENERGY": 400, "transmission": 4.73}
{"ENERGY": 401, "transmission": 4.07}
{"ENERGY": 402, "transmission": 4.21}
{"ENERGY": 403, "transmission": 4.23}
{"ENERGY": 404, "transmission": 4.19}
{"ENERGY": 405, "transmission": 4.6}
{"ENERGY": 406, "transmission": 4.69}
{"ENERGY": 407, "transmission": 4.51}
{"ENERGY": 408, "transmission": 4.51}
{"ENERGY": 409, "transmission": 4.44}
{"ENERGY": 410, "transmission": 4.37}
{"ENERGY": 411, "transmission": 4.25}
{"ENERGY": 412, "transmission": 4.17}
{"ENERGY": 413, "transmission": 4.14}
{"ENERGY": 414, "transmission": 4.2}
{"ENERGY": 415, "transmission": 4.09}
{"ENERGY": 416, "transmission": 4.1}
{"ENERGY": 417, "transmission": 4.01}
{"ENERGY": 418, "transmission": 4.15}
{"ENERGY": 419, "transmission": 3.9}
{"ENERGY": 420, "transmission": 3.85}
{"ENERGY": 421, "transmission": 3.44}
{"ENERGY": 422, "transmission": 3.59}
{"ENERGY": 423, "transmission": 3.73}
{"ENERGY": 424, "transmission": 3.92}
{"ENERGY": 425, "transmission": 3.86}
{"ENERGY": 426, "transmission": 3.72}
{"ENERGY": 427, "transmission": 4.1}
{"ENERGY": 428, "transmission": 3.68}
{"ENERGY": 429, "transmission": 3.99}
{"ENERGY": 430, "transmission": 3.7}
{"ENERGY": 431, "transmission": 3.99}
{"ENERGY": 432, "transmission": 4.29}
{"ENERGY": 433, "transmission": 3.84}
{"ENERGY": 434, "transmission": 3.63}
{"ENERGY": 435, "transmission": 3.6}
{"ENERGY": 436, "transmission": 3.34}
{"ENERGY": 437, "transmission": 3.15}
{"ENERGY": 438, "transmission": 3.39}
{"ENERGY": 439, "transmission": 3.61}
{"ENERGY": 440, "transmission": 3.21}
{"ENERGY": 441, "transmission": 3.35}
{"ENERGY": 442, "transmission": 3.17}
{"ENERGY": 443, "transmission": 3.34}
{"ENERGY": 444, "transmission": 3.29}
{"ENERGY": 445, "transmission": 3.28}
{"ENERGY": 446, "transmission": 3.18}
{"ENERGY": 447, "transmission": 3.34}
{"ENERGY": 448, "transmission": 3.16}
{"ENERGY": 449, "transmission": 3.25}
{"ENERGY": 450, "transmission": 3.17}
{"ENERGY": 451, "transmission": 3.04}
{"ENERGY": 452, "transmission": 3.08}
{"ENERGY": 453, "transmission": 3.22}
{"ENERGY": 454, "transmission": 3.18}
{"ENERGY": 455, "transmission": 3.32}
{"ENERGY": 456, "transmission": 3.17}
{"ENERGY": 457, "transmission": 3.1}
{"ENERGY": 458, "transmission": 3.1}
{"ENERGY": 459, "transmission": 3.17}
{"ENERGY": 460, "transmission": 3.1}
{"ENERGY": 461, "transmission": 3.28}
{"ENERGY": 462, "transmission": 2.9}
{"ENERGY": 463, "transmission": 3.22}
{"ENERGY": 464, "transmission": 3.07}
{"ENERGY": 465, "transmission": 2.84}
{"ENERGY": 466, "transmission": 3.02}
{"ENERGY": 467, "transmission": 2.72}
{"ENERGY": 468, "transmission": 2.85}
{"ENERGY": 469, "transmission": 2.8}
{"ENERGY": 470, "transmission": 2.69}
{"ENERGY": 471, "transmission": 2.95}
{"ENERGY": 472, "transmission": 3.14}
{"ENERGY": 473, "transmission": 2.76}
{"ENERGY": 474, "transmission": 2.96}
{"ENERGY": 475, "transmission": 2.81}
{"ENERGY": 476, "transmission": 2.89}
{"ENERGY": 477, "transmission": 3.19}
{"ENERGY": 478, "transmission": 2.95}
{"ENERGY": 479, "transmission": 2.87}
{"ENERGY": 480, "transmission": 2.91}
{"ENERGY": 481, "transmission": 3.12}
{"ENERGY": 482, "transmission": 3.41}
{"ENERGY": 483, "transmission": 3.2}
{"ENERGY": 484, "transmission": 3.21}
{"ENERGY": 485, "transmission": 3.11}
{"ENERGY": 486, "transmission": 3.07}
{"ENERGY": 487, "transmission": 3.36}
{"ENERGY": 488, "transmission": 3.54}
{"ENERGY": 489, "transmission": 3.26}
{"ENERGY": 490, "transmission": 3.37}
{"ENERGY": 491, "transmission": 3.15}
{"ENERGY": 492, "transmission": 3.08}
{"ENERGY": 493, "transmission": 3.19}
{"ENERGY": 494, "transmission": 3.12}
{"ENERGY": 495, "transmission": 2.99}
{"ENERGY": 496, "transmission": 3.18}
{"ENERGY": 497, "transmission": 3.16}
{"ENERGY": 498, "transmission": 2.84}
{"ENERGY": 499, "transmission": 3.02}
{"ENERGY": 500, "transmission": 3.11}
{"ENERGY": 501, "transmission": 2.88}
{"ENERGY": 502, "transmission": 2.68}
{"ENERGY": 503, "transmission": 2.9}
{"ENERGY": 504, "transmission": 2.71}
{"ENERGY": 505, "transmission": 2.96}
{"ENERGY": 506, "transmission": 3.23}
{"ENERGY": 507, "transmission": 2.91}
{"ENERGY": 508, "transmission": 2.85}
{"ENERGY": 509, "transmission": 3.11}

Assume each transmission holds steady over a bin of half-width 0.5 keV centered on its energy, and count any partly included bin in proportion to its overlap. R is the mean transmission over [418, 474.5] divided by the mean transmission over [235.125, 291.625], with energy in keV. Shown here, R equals 0.65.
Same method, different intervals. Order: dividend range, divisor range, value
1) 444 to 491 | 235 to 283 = 0.61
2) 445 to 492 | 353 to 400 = 0.81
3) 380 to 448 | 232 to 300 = 0.77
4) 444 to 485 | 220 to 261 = 0.60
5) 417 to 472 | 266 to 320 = 0.66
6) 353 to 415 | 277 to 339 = 0.87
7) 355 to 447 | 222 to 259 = 0.75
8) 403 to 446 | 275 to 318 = 0.76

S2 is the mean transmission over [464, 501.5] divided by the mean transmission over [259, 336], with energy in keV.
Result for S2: 0.64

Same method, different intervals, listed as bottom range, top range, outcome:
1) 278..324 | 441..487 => 0.62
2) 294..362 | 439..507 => 0.75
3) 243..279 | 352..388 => 0.72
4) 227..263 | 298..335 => 0.86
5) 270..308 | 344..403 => 0.76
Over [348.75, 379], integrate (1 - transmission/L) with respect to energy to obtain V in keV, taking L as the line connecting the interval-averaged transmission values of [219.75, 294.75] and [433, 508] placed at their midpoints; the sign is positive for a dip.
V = 3.3 keV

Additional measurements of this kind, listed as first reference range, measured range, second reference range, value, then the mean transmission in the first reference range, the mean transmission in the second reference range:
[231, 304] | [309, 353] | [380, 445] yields 6.3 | 5.09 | 3.95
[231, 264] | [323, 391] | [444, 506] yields 9.0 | 5.11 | 3.07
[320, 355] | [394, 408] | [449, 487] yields -4.7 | 3.56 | 3.05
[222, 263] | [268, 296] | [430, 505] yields -2.3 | 5.12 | 3.16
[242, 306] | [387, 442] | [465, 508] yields -4.4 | 5.07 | 3.03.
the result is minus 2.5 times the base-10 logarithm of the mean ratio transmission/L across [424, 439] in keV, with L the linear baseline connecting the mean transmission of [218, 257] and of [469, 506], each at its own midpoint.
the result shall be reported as -0.06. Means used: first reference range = 5.17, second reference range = 3.05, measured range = 3.74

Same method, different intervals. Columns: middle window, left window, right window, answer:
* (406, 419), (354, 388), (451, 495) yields -0.24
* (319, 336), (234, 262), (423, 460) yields 0.25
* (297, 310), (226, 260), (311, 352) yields -0.16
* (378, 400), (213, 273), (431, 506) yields -0.05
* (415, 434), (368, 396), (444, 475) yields -0.14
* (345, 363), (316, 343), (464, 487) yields -0.12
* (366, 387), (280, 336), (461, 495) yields 0.10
